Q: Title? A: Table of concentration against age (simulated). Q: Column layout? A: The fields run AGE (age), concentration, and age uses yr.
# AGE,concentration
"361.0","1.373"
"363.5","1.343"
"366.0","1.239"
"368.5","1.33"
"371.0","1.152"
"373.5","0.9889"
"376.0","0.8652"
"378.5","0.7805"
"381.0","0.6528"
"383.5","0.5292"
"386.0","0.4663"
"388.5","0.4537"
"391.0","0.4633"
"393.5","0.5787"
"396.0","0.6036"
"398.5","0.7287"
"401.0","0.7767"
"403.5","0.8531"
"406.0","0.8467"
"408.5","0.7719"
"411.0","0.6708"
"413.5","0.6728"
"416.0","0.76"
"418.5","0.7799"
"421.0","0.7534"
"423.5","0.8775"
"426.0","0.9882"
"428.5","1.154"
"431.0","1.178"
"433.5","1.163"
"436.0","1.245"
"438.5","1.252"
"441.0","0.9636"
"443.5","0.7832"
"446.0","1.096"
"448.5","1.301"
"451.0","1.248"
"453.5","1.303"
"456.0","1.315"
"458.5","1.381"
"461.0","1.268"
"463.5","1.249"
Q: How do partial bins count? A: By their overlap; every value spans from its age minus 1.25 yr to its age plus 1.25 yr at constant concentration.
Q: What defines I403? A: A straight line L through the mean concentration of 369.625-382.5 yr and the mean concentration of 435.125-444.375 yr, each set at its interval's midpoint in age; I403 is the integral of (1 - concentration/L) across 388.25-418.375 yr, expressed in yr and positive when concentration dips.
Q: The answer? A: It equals 8.5 yr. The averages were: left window 0.885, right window 1.06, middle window 0.693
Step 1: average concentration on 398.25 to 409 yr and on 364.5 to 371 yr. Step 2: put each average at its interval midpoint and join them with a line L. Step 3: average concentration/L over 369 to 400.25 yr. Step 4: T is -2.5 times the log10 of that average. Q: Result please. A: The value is 0.44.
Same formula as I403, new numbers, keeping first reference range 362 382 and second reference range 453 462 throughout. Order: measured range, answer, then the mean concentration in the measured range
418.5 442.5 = 3.70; 1.05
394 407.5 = 4.63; 0.752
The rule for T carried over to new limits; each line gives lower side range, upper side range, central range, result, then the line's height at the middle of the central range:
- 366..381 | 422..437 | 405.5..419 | 0.39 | 1.07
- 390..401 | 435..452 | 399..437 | -0.05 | 0.855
